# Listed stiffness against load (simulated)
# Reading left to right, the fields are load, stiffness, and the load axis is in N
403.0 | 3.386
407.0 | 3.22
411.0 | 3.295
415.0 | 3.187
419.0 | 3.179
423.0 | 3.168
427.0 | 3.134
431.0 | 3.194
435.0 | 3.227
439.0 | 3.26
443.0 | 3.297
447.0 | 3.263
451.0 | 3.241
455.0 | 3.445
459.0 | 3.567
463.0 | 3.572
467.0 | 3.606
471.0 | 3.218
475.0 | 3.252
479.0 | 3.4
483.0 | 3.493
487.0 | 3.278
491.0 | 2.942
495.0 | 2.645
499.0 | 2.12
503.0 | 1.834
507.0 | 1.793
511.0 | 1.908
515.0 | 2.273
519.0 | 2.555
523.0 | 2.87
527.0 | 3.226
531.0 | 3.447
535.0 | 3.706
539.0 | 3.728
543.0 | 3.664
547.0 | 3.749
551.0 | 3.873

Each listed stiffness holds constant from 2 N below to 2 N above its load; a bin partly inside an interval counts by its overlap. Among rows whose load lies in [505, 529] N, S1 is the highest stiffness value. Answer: 3.226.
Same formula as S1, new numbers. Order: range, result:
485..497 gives 3.278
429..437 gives 3.227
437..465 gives 3.572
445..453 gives 3.263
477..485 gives 3.493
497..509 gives 2.12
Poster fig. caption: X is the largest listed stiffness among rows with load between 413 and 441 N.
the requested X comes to 3.26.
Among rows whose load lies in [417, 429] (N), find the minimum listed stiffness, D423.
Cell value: 3.134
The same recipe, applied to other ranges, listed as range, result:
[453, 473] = 3.218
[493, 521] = 1.793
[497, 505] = 1.834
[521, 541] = 2.87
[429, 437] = 3.194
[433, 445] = 3.227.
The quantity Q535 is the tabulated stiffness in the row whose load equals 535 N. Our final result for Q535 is 3.706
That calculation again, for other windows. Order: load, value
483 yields 3.493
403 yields 3.386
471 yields 3.218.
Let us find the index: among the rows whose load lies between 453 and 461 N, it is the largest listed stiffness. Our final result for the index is 3.567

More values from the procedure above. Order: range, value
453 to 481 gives 3.606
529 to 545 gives 3.728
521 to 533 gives 3.447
